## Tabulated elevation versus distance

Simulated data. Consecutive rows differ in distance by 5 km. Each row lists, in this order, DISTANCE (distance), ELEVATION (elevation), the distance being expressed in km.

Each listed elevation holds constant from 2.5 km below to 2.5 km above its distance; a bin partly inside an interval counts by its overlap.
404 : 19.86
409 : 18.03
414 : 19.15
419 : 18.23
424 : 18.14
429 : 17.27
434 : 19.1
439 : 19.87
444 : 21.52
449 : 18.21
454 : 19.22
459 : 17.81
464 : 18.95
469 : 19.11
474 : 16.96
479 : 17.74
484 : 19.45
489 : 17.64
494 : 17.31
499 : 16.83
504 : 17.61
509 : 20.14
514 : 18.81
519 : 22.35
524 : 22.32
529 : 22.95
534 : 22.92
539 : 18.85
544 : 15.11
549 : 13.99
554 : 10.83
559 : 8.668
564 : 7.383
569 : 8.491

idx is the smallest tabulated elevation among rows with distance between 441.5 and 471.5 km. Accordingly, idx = 17.81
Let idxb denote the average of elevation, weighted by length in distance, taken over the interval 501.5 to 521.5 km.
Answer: 19.7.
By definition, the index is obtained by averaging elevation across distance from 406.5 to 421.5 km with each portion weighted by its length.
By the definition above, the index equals 18.5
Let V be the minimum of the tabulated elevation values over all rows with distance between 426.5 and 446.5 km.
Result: 17.27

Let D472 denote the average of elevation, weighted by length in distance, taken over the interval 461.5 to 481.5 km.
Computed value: 18.2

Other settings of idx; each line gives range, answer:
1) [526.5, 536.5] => 22.92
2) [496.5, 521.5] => 16.83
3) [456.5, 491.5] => 16.96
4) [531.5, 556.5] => 10.83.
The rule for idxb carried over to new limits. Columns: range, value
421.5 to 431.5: 17.7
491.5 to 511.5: 18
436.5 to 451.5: 19.9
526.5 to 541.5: 21.6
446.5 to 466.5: 18.5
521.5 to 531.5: 22.6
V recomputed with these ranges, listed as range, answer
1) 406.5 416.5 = 18.03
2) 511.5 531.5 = 18.81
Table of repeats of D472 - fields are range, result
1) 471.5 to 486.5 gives 18.1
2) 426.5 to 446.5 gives 19.4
